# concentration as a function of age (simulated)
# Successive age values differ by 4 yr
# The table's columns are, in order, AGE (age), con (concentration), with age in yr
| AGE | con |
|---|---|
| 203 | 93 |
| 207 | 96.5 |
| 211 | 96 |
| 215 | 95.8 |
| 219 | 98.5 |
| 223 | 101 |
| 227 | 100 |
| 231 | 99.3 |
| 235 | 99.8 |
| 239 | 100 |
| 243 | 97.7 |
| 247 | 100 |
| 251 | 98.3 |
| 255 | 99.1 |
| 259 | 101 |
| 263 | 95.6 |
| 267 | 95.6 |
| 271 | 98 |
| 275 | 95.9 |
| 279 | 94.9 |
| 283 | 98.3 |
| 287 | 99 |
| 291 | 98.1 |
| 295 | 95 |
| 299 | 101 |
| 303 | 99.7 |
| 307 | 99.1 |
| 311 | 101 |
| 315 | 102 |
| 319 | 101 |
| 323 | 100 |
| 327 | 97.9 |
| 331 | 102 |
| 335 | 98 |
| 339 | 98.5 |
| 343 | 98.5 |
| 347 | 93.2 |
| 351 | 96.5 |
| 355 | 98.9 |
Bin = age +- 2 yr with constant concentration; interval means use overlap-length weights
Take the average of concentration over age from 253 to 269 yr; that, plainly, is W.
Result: 97.8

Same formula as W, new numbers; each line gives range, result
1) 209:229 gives 98.3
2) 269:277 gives 97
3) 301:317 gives 100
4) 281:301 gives 98.3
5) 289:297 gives 96.5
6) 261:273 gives 96.4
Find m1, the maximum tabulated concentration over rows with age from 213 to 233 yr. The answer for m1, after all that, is 101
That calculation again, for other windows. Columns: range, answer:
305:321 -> 102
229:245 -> 100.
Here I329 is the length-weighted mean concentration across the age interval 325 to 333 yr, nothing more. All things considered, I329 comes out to 100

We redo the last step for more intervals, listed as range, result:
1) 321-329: 99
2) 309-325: 101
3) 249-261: 99.5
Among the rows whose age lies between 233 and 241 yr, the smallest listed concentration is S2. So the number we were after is 99.8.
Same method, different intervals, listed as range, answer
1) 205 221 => 95.8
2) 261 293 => 94.9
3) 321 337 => 97.9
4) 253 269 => 95.6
